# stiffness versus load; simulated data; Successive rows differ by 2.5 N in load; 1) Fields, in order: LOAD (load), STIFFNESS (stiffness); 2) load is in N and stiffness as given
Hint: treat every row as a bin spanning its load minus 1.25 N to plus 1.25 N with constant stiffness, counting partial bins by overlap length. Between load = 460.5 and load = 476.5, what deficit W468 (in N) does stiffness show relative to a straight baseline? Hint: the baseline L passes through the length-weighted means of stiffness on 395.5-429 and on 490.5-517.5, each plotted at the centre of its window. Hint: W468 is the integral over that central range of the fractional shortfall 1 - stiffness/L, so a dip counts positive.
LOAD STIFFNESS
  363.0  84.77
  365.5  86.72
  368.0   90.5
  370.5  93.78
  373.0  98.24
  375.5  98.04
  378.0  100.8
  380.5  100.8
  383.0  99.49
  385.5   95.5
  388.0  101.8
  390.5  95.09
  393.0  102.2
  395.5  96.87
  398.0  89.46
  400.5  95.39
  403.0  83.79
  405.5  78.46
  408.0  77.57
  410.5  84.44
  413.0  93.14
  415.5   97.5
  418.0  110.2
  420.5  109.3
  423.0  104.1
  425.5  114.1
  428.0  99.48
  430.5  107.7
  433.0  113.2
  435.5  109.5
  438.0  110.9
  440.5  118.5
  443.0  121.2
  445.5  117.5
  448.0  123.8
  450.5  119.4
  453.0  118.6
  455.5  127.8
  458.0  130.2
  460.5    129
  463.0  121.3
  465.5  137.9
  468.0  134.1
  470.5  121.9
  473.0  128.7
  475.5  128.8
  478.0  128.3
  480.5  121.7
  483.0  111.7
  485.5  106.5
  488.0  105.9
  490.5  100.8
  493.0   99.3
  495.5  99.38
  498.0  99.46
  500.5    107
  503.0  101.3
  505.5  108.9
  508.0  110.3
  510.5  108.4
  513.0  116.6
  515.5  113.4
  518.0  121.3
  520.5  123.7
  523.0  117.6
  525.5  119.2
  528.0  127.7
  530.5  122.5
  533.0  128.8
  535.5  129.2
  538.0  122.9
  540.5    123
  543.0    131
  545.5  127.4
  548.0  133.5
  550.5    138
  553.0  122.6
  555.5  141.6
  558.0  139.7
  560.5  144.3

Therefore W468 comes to -4.17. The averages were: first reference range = 95.2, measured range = 129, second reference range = 107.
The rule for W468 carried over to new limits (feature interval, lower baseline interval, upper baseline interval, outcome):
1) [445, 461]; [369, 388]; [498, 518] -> -2.91 N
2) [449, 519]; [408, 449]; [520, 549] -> 0.12 N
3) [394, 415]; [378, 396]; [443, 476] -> 3.48 N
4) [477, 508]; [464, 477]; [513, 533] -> 4.63 N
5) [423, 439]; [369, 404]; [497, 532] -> -0.93 N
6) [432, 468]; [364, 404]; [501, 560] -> -4.61 N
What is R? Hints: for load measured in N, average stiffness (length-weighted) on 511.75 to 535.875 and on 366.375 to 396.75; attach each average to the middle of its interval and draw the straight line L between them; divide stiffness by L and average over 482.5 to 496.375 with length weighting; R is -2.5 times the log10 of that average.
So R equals 0.12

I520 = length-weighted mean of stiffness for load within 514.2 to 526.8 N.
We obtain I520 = 119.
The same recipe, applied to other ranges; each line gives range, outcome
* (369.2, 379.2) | 97.7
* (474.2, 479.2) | 129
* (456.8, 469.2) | 130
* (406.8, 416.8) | 88.3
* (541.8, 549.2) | 131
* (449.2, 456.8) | 122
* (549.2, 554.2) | 130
